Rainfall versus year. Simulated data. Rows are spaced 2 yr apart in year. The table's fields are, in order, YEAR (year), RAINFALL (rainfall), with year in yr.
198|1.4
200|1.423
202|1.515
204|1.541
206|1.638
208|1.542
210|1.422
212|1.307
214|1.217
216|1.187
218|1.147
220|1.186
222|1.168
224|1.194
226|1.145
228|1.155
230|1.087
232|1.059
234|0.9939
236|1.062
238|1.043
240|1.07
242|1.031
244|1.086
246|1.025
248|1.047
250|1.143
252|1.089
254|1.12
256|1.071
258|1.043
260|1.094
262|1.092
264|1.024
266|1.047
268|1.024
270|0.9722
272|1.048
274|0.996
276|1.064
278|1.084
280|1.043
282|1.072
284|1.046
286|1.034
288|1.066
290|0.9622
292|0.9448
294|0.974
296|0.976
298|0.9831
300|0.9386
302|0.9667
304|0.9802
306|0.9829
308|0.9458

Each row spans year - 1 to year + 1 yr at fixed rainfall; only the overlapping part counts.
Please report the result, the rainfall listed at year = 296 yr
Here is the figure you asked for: 0.976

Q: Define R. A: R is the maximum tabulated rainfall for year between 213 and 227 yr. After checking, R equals 1.217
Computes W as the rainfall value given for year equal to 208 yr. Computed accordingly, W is 1.542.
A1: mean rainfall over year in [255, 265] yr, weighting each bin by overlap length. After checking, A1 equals 1.06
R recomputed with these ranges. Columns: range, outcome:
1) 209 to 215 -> 1.422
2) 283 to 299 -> 1.066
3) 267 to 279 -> 1.084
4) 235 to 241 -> 1.07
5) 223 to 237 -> 1.194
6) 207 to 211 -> 1.542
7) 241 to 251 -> 1.143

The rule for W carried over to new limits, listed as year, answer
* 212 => 1.307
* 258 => 1.043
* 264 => 1.024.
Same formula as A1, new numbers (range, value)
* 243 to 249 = 1.05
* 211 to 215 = 1.26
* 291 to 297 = 0.965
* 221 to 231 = 1.15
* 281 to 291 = 1.04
